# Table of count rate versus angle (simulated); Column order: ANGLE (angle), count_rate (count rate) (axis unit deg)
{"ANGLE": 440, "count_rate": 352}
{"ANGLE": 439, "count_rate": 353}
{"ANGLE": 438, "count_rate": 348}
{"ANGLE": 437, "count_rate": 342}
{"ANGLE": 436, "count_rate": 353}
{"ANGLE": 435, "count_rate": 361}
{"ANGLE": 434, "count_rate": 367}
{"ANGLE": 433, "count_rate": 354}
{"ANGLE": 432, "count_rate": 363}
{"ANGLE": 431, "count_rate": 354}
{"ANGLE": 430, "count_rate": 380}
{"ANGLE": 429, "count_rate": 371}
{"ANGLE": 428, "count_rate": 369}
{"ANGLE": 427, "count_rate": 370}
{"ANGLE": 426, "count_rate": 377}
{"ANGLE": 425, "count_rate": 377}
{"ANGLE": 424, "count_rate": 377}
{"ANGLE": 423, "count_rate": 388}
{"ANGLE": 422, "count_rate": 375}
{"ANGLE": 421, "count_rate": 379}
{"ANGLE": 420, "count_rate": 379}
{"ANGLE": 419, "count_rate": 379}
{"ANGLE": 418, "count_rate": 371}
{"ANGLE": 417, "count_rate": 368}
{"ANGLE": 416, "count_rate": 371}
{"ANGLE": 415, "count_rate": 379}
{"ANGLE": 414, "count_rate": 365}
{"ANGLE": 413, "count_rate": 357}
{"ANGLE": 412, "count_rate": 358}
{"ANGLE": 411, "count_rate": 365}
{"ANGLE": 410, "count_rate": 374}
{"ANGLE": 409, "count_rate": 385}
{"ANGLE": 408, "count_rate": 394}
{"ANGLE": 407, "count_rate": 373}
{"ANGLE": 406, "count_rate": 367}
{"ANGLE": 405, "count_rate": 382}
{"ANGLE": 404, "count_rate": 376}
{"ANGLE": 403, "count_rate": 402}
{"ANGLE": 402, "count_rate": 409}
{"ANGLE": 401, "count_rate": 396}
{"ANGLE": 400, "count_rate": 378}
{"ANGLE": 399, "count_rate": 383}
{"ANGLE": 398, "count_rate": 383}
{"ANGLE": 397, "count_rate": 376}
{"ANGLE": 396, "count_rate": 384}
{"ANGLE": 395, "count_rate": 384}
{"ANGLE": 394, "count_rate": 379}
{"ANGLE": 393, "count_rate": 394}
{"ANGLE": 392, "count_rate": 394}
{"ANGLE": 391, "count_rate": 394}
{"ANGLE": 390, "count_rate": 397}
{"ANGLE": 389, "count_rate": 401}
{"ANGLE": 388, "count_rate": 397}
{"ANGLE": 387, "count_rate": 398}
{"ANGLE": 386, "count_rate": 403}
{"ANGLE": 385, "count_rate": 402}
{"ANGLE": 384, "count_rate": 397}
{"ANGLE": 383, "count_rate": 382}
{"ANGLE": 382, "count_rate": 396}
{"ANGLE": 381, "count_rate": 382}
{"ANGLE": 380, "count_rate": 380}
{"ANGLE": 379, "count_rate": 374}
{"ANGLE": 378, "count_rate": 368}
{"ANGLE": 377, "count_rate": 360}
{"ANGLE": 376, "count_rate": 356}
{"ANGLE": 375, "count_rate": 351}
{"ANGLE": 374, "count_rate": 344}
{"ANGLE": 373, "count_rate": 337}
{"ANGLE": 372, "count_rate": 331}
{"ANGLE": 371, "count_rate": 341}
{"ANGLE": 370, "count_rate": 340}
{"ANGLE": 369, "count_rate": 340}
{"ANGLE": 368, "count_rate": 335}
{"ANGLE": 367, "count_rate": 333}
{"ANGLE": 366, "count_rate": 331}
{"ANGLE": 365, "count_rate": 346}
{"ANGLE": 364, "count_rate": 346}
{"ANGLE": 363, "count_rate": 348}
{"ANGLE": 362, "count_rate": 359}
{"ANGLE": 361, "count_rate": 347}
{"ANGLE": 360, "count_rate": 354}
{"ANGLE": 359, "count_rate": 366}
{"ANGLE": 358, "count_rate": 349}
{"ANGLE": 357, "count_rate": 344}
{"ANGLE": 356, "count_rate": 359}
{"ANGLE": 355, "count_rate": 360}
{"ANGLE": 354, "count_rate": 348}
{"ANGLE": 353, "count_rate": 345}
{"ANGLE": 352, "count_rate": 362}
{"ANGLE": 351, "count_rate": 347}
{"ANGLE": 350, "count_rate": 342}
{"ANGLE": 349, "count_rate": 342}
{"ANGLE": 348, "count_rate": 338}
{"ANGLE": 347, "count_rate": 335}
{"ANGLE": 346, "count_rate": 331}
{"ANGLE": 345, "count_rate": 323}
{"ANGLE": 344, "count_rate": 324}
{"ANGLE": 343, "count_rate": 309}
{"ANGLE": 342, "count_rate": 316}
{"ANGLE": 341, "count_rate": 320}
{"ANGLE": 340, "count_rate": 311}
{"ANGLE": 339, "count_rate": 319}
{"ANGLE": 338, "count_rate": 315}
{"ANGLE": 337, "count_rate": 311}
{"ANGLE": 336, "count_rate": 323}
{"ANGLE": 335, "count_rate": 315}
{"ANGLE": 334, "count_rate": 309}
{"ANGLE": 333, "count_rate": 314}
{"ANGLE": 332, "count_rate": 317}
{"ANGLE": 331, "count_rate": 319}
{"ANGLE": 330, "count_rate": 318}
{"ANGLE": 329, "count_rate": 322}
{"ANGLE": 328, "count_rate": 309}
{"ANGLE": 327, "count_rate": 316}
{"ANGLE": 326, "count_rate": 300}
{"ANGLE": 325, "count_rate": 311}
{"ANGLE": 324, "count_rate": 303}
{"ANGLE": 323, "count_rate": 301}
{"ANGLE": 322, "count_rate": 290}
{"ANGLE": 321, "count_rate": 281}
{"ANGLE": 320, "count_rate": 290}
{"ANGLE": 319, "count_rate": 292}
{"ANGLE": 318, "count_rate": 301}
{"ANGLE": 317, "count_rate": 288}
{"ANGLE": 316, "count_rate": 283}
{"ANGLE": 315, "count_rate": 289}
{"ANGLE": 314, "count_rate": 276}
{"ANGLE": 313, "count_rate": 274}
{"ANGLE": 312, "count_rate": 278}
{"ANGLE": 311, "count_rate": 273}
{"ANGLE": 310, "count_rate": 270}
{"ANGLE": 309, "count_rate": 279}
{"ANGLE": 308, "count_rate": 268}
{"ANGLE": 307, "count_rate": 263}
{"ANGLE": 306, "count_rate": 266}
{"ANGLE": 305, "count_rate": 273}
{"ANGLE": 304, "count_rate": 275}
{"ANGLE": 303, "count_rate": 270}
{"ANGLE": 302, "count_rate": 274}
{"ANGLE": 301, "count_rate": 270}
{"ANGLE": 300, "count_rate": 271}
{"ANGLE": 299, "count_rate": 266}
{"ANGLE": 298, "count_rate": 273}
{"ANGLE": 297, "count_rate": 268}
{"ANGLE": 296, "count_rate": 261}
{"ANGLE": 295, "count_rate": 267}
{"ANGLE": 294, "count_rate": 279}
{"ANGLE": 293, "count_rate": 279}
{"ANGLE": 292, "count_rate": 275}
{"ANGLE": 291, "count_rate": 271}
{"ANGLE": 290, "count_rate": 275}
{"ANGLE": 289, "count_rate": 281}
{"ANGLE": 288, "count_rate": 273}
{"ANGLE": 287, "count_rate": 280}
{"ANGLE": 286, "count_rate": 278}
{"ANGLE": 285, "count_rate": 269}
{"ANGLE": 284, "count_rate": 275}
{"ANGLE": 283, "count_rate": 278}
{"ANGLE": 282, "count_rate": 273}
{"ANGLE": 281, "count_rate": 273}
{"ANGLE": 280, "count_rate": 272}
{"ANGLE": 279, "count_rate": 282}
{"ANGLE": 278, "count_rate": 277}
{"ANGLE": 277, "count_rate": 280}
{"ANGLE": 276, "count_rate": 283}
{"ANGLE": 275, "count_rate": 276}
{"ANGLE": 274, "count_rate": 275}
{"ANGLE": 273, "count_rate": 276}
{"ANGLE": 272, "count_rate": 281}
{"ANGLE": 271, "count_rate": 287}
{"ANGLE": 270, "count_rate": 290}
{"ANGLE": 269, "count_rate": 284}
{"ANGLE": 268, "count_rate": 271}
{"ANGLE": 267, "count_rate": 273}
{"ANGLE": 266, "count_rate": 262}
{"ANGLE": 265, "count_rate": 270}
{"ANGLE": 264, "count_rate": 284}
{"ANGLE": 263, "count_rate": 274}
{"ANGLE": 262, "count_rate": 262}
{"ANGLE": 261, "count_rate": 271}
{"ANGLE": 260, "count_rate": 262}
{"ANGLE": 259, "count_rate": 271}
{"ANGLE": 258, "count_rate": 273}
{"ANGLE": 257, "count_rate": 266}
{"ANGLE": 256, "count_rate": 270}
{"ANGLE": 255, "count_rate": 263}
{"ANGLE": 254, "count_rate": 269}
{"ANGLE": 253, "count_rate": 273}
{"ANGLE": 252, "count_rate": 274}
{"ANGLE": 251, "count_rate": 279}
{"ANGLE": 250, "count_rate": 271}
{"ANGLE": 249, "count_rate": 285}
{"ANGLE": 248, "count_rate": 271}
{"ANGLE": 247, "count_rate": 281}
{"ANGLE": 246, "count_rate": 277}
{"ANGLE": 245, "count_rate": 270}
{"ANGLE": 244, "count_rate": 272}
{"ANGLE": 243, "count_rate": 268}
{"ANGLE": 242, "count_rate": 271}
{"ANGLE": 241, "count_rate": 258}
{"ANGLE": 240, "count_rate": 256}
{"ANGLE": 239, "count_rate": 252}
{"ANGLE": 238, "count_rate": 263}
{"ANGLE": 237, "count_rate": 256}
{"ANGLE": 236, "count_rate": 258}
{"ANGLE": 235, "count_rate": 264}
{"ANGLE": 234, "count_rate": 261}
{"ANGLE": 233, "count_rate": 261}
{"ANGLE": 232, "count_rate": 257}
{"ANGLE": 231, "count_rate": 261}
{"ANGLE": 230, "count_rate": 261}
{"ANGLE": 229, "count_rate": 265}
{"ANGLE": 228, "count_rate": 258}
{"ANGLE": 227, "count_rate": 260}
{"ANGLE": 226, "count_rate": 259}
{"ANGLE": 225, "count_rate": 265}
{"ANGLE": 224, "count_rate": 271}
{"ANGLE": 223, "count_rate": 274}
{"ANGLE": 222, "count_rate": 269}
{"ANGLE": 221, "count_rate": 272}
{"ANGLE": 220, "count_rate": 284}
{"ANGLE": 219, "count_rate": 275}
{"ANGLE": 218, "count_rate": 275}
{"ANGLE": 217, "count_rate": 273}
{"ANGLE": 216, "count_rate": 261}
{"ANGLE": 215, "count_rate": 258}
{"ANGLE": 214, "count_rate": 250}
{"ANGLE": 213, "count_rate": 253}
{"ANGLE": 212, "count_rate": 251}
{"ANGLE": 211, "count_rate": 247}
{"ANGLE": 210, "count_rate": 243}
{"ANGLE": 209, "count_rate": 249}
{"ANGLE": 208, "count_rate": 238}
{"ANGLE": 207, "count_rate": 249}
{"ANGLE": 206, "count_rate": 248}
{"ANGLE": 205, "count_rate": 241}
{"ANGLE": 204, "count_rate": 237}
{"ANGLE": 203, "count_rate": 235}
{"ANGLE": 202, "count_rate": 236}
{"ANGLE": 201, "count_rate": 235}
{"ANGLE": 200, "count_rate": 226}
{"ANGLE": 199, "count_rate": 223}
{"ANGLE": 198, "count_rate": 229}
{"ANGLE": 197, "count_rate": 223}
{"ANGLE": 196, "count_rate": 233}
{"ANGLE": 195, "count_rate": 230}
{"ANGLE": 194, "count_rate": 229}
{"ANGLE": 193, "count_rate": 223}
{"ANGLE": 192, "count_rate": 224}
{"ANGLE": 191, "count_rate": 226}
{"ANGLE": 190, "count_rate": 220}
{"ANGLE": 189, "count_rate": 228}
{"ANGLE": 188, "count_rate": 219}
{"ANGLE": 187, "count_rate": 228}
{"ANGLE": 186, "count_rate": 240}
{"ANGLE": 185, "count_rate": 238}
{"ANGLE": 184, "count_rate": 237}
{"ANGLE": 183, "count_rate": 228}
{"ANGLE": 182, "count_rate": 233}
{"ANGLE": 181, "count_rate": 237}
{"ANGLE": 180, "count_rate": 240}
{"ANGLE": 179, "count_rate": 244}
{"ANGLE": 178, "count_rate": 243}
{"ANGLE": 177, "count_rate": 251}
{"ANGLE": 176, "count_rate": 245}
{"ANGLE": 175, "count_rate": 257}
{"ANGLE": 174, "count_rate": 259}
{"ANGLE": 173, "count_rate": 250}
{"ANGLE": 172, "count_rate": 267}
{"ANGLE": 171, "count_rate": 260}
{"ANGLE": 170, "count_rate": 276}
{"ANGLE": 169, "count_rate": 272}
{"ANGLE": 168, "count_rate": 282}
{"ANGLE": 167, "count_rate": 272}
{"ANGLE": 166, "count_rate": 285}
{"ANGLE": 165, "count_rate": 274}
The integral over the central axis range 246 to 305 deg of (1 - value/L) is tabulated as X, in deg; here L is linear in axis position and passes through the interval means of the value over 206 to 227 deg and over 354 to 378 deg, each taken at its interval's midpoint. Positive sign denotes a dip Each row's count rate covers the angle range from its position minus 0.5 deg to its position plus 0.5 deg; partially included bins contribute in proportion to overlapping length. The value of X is 4.08 deg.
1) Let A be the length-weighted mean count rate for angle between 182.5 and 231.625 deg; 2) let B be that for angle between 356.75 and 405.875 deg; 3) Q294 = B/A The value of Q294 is 1.5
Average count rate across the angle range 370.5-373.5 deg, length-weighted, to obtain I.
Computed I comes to 336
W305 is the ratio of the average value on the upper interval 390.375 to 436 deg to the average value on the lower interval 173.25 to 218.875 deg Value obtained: 1.57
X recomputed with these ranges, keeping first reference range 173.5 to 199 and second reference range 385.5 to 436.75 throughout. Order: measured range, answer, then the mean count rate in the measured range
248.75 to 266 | 0.5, 271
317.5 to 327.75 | 0.7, 299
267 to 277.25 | 0.3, 280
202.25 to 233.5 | -0.4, 258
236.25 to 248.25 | 0.2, 266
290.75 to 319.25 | 3.3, 275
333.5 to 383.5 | 0.3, 343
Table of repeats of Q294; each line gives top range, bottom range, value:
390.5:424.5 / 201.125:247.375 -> 1.46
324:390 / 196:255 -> 1.33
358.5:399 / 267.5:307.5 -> 1.34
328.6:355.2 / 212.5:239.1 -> 1.24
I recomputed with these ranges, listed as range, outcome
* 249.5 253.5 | 274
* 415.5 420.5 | 374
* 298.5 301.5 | 269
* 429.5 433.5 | 363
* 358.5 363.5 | 355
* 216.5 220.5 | 277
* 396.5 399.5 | 381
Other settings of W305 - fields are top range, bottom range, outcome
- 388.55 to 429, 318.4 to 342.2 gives 1.23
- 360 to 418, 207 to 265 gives 1.40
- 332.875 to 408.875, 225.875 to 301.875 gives 1.32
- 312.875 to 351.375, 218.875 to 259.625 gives 1.16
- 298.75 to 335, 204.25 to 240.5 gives 1.12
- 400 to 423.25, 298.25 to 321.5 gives 1.36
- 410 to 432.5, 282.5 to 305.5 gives 1.36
